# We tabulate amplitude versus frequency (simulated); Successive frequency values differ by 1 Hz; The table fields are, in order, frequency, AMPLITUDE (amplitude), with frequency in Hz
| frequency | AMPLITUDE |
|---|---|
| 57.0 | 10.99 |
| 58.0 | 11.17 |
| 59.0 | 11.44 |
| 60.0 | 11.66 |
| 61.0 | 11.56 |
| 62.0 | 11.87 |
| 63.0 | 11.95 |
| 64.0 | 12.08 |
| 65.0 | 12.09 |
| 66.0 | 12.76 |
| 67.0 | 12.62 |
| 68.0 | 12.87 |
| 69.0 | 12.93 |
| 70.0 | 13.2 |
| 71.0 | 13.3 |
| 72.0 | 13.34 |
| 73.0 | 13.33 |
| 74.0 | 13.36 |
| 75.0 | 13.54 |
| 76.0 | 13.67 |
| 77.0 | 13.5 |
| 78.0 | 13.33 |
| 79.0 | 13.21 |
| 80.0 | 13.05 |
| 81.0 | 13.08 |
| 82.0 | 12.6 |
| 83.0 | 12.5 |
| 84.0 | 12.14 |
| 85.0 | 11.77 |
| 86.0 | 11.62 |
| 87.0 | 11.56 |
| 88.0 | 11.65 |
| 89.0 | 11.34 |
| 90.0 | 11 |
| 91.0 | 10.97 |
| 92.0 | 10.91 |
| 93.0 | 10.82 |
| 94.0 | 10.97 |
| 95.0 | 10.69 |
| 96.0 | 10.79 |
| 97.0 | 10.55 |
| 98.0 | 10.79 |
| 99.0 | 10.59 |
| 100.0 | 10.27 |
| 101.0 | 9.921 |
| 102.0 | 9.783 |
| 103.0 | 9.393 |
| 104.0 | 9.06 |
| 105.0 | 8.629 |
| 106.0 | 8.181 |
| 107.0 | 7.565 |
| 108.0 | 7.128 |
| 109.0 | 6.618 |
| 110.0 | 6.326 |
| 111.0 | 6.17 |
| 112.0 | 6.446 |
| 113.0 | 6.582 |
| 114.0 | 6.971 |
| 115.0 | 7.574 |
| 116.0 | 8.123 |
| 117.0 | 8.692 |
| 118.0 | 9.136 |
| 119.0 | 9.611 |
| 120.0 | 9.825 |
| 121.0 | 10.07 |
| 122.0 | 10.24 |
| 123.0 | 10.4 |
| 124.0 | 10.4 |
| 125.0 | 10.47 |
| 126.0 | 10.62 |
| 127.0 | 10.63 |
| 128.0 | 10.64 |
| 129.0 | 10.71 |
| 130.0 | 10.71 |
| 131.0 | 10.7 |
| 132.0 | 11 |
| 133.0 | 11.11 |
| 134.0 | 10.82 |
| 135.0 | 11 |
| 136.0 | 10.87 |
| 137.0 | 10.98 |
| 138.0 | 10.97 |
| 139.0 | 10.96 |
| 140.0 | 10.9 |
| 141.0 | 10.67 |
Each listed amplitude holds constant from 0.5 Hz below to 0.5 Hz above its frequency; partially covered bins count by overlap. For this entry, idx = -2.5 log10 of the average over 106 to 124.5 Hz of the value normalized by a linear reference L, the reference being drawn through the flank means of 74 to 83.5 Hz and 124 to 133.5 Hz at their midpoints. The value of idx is 0.349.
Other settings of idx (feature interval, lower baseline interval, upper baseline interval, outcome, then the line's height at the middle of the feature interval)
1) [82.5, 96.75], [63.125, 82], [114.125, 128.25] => 0.05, 11.8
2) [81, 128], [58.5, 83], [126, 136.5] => 0.19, 11.7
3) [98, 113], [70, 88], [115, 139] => 0.35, 11.4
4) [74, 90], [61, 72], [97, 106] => -0.11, 11.3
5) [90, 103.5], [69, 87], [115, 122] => 0.07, 11.2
